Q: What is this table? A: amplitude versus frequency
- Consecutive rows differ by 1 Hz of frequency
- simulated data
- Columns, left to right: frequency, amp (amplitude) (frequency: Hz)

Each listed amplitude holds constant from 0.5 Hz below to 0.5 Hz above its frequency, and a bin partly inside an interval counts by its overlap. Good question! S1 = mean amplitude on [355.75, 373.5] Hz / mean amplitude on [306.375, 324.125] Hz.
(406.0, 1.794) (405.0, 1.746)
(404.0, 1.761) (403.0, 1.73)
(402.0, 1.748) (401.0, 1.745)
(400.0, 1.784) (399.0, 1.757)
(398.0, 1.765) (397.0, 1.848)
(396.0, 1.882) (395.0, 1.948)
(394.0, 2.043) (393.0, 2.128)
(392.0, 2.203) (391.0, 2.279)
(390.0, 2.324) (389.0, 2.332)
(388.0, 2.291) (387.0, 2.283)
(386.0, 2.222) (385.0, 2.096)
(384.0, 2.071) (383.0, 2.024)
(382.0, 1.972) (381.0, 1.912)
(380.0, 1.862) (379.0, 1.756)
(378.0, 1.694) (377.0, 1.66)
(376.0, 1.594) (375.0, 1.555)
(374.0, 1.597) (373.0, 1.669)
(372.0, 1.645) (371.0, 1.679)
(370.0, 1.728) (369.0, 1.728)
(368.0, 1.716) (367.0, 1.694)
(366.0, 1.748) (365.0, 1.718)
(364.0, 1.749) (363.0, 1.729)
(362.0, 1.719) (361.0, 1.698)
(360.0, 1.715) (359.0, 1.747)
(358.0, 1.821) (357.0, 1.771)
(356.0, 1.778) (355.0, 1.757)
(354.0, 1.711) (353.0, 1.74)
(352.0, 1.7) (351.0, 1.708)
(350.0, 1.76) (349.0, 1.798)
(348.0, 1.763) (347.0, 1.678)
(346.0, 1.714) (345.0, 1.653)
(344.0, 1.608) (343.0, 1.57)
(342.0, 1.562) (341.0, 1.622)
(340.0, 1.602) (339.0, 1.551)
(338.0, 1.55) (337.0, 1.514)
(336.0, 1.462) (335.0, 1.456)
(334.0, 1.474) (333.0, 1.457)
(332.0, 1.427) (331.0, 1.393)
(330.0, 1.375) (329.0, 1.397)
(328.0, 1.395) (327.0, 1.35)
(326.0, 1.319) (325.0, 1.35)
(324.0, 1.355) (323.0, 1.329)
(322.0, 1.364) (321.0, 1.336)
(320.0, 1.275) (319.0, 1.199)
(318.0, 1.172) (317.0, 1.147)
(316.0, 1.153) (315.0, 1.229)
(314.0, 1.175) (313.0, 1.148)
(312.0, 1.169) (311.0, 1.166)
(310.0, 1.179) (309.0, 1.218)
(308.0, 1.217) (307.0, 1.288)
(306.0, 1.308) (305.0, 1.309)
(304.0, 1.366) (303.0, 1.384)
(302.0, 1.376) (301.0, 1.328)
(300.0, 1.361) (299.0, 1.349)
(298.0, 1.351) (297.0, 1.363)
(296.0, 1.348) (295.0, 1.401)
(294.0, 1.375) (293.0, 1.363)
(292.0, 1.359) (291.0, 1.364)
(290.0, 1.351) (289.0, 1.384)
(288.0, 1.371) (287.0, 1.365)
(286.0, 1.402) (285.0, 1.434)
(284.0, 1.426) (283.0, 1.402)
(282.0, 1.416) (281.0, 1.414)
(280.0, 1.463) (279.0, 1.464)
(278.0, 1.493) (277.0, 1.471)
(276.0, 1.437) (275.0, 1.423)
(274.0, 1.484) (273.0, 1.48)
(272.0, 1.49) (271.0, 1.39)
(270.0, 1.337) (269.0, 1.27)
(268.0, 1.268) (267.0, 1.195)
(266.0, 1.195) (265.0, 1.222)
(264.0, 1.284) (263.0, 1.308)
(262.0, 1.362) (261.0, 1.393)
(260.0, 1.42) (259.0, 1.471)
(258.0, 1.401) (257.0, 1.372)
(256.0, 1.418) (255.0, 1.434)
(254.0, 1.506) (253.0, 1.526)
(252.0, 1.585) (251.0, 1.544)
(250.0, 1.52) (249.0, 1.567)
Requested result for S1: 1.41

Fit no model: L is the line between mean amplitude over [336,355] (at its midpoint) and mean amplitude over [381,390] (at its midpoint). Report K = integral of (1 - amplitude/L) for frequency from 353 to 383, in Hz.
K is 3.1 Hz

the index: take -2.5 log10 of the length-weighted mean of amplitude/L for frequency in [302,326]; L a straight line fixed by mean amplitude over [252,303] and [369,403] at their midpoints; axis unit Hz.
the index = 0.23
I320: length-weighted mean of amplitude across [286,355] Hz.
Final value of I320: 1.41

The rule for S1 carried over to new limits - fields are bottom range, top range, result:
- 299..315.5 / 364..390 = 1.47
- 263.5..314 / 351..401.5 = 1.37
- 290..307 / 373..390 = 1.43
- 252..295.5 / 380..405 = 1.43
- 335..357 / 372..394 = 1.19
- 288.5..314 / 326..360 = 1.22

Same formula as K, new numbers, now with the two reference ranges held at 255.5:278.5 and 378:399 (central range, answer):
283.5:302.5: 1.8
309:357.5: 7.9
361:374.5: 1.6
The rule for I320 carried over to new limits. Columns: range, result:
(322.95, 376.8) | 1.61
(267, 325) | 1.34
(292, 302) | 1.36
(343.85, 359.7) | 1.73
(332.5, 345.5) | 1.54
